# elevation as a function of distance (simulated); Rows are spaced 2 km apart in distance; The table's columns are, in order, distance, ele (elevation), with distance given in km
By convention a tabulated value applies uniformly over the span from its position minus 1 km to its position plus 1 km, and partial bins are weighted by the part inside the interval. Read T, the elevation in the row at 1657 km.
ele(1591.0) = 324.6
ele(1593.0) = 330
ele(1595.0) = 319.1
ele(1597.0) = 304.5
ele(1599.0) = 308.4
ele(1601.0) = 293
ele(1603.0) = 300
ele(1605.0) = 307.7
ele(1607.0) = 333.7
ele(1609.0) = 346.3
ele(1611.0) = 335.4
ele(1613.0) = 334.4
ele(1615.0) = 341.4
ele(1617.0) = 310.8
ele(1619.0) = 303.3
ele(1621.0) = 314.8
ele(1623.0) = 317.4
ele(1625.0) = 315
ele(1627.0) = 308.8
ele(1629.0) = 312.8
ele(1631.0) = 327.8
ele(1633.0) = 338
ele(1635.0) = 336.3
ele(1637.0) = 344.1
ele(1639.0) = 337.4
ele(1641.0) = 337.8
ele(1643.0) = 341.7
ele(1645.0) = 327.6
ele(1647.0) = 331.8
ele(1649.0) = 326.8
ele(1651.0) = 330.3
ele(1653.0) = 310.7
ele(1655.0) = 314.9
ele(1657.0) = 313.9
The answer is 313.9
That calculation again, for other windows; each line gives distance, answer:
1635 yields 336.3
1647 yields 331.8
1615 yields 341.4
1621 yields 314.8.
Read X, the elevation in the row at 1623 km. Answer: 317.4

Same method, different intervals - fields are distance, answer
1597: 304.5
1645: 327.6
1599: 308.4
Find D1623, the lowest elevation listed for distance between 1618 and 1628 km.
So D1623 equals 303.3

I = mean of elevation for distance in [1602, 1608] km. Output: 314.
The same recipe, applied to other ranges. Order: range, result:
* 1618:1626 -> 313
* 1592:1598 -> 318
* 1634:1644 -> 339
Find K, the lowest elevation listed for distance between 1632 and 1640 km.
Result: 336.3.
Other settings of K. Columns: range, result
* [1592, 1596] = 319.1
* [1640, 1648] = 327.6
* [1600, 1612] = 293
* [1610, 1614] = 334.4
